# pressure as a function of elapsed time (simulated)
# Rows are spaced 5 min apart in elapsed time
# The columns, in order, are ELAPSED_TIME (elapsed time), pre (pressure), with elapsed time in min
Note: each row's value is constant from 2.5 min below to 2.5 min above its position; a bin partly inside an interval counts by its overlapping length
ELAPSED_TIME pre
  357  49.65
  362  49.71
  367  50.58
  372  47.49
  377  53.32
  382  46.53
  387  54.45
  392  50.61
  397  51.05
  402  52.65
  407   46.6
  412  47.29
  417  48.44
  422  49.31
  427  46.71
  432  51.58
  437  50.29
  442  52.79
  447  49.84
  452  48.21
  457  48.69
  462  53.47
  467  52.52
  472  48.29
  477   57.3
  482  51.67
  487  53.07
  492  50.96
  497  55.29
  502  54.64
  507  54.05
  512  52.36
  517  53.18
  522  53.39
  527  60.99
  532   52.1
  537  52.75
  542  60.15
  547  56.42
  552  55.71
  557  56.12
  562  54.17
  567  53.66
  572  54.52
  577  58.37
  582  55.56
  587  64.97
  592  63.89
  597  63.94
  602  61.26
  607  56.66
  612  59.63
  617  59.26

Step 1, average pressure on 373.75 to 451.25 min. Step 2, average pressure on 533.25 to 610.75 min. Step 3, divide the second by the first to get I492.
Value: 1.16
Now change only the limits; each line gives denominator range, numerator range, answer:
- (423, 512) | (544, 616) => 1.13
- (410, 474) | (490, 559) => 1.10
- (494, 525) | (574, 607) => 1.13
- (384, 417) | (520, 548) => 1.11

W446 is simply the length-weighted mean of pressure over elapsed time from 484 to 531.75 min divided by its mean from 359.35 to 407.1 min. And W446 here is 1.07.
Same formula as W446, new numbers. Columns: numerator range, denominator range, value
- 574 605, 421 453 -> 1.22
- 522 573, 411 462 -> 1.12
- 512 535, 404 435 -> 1.13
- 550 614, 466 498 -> 1.11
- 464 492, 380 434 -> 1.06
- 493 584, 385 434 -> 1.11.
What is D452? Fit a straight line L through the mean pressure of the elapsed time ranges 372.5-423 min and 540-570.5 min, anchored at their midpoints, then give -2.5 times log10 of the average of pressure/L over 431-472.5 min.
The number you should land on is 0.03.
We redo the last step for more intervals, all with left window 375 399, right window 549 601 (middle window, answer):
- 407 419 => 0.10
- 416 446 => 0.06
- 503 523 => 0.05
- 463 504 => 0.04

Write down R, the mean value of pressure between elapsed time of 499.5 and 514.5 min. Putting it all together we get 53.7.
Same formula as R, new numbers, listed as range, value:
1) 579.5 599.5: 62.1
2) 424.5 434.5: 49.1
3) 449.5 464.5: 50.1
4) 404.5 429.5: 47.7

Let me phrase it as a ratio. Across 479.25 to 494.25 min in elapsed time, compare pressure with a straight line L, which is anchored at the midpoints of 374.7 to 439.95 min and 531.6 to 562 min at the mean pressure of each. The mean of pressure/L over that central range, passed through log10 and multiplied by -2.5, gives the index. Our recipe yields 0.02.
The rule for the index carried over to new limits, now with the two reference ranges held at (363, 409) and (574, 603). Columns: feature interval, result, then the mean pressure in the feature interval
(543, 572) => 0.078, 55.4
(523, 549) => 0.040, 56.3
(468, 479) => 0.051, 52.6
